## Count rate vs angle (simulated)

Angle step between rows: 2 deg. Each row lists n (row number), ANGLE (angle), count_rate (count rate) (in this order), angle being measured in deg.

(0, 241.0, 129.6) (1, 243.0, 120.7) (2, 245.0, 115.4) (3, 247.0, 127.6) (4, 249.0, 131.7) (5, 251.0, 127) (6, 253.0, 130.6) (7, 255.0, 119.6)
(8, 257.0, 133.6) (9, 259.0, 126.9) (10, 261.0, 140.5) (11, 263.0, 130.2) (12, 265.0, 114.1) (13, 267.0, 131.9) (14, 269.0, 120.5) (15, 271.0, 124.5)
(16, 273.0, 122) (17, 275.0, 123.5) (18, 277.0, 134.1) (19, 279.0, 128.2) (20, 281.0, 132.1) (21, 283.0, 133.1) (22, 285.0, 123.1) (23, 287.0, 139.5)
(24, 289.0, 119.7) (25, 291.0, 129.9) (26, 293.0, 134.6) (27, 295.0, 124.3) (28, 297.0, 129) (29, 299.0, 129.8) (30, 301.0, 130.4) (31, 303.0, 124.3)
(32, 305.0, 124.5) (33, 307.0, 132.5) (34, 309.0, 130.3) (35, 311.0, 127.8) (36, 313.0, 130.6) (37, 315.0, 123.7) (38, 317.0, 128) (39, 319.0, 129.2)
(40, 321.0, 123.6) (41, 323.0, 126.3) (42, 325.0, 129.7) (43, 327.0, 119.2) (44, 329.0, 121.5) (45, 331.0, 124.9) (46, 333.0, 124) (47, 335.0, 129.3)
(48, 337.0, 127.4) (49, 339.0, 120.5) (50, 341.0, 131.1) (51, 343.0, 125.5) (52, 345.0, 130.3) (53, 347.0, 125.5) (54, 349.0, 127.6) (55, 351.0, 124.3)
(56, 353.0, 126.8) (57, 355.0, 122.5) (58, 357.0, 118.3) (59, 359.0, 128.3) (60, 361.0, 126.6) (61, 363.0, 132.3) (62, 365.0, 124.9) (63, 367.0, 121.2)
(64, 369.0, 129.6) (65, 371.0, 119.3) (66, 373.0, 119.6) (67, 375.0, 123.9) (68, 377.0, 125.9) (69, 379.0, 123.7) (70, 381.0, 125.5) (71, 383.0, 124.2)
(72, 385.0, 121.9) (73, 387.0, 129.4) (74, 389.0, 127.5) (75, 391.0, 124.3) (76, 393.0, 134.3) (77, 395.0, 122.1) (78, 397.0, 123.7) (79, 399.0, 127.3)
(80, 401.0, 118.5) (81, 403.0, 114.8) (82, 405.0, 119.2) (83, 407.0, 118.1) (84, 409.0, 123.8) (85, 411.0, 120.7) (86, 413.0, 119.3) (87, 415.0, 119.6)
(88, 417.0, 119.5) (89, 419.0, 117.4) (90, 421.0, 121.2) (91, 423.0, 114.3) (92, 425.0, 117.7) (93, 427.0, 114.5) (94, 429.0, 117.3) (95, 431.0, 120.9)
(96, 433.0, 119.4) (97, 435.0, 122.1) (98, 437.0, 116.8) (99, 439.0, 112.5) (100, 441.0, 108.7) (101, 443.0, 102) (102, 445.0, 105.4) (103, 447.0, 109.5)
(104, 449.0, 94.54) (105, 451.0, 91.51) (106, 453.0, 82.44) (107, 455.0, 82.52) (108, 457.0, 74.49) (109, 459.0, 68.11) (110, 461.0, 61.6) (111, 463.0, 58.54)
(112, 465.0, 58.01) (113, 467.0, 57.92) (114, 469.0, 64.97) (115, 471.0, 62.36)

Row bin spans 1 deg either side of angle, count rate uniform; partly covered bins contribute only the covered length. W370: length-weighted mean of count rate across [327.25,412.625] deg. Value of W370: 124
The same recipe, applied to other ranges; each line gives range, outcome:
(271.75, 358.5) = 127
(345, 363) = 126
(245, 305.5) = 128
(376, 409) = 124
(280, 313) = 129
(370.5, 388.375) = 124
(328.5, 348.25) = 126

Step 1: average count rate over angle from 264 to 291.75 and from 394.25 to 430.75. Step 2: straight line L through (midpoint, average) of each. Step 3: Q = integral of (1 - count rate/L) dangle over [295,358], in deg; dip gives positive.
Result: -1.1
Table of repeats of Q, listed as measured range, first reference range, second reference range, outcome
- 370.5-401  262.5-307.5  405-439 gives -0.9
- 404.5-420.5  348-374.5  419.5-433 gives -0.1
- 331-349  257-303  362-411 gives -0.1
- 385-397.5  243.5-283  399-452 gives -1.0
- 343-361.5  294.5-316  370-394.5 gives 0.1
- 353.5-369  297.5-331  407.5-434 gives -0.2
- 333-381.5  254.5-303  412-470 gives -4.8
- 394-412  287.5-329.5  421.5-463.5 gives -2.1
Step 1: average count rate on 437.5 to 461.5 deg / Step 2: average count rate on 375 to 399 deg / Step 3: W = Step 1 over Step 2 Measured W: 0.73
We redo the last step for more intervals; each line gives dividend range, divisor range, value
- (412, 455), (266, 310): 0.87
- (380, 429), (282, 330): 0.95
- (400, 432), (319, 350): 0.94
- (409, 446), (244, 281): 0.92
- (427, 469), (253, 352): 0.73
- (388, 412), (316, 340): 0.98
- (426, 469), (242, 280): 0.74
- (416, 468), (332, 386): 0.79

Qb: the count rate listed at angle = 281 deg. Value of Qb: 132.1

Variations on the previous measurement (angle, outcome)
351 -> 124.3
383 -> 124.2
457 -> 74.49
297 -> 129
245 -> 115.4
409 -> 123.8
